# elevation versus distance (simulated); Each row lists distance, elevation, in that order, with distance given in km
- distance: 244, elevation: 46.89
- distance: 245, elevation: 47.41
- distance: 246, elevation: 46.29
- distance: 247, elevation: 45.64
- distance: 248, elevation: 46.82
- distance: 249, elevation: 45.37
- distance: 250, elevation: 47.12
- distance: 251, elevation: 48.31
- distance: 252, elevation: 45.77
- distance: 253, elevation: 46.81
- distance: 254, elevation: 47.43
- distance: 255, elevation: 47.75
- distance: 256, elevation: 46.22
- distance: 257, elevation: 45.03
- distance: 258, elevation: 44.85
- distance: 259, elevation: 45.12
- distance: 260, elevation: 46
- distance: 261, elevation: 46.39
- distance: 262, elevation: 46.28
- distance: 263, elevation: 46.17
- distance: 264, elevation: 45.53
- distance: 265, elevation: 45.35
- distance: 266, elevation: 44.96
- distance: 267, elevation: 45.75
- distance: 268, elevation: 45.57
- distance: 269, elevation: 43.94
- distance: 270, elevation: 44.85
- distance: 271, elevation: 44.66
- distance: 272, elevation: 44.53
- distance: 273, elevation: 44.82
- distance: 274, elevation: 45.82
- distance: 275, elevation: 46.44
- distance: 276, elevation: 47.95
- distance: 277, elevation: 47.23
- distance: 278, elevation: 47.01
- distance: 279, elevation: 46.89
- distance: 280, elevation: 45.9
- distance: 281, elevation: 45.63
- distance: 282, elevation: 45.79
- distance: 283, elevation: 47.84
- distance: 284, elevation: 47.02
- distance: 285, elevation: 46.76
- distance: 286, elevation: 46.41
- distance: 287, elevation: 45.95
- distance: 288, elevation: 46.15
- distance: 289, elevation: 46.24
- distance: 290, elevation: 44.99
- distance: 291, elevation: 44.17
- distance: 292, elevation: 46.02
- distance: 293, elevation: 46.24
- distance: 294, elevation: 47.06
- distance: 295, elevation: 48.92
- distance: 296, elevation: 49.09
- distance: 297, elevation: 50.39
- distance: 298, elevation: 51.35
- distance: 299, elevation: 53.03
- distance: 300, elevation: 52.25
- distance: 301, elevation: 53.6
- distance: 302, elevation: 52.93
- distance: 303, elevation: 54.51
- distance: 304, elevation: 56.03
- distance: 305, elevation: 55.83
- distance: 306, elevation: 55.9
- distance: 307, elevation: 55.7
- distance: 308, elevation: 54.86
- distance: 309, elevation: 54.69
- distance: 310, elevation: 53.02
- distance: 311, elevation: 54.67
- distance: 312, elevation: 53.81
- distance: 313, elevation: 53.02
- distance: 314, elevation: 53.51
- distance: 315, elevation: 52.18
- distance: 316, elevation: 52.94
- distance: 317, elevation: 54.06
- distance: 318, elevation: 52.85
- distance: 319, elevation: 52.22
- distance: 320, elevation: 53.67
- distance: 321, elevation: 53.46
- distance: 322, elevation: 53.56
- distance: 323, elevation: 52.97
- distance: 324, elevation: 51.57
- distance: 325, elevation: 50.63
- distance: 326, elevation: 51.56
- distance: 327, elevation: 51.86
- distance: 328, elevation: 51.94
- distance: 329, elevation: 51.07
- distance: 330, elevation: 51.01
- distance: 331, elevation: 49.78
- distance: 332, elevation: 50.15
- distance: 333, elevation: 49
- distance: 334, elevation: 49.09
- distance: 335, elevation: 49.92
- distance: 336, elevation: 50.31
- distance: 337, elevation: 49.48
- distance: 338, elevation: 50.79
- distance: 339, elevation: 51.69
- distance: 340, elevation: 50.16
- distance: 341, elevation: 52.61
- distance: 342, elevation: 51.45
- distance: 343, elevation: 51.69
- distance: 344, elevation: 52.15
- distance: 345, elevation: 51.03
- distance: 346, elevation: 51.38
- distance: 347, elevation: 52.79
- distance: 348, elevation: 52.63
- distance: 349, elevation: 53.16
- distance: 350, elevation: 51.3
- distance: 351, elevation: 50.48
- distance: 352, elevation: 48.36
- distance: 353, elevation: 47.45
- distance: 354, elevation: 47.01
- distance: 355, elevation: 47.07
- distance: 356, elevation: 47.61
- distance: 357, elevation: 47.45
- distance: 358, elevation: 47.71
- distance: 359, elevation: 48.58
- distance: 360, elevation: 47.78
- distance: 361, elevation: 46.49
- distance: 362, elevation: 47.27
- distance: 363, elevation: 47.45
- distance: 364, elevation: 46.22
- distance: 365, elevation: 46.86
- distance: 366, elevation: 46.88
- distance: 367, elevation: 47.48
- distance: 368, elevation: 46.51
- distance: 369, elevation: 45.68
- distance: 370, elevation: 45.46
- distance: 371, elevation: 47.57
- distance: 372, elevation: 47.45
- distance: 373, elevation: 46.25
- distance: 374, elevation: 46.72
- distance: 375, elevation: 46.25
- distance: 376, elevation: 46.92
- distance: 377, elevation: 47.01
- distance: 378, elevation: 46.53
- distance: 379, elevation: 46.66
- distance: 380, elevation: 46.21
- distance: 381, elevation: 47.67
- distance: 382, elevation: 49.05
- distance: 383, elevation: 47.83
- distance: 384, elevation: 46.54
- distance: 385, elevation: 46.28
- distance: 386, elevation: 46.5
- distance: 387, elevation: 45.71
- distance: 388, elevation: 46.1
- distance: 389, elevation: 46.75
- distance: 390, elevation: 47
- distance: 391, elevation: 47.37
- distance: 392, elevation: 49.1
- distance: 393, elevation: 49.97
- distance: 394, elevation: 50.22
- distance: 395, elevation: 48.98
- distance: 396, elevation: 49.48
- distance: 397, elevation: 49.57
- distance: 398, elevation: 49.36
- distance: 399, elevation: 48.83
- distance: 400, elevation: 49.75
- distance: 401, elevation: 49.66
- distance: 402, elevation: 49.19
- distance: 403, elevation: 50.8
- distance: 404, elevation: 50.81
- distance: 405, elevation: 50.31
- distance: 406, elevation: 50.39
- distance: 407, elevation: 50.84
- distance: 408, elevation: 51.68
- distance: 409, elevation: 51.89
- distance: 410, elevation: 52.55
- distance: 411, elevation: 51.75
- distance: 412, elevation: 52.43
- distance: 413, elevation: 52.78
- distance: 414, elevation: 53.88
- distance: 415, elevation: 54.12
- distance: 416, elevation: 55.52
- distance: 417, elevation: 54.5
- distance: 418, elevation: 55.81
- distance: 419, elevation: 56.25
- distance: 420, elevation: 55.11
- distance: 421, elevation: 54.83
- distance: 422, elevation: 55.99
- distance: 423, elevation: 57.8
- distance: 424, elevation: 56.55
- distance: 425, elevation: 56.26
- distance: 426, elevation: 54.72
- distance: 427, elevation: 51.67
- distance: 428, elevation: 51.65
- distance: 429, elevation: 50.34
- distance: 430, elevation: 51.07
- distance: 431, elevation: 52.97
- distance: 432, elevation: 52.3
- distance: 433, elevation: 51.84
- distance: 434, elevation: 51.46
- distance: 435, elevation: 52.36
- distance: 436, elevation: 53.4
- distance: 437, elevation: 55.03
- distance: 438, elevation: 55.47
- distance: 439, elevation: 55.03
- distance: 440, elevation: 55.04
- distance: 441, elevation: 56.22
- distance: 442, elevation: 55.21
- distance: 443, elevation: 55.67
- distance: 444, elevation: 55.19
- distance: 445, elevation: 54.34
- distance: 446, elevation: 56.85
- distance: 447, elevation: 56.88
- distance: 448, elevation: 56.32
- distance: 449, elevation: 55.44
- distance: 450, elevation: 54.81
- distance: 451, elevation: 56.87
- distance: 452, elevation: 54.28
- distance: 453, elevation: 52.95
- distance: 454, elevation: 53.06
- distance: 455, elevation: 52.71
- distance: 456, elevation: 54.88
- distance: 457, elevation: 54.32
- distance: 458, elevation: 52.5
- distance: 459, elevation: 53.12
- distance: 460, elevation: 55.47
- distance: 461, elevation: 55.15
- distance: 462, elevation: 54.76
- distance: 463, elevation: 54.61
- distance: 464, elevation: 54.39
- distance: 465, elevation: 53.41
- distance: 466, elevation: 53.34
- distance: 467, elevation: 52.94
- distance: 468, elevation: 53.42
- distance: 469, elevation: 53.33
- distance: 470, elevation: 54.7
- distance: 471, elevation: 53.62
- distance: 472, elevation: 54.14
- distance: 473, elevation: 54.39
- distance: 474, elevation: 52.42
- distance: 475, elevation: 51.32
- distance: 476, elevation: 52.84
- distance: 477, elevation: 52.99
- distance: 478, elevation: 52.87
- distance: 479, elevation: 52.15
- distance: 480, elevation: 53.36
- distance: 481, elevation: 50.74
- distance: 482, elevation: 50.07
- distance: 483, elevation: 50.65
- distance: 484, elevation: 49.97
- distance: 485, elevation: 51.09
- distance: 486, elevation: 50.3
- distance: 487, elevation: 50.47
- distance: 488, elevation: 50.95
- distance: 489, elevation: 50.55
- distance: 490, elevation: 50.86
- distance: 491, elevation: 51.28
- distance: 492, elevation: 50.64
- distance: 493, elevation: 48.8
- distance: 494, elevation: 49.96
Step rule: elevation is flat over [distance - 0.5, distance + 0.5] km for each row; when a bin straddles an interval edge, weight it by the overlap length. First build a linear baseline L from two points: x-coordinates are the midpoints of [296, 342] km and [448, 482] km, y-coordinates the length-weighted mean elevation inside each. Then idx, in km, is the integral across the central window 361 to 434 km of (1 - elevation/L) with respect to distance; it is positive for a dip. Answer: 4.3 km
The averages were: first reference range 52.4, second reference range 53.7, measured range 50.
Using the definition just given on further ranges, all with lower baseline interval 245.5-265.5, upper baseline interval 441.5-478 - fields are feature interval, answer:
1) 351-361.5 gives 0.52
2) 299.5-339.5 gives -3.16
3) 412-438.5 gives -0.55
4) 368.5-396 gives 2.13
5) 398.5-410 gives 0.35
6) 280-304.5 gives -0.49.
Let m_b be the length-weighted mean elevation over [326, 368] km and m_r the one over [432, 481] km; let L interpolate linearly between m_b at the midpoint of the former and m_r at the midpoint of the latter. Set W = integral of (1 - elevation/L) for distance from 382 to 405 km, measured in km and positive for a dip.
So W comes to 1.3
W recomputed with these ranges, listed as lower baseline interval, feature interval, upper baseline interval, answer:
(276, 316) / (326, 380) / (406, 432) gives 2.9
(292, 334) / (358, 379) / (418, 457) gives 2.5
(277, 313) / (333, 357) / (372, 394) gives -1.0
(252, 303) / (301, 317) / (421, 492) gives -2.0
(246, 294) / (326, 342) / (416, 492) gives -0.6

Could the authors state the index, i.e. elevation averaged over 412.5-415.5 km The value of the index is 53.6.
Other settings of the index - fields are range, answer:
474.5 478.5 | 52.5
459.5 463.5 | 55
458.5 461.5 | 54.6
